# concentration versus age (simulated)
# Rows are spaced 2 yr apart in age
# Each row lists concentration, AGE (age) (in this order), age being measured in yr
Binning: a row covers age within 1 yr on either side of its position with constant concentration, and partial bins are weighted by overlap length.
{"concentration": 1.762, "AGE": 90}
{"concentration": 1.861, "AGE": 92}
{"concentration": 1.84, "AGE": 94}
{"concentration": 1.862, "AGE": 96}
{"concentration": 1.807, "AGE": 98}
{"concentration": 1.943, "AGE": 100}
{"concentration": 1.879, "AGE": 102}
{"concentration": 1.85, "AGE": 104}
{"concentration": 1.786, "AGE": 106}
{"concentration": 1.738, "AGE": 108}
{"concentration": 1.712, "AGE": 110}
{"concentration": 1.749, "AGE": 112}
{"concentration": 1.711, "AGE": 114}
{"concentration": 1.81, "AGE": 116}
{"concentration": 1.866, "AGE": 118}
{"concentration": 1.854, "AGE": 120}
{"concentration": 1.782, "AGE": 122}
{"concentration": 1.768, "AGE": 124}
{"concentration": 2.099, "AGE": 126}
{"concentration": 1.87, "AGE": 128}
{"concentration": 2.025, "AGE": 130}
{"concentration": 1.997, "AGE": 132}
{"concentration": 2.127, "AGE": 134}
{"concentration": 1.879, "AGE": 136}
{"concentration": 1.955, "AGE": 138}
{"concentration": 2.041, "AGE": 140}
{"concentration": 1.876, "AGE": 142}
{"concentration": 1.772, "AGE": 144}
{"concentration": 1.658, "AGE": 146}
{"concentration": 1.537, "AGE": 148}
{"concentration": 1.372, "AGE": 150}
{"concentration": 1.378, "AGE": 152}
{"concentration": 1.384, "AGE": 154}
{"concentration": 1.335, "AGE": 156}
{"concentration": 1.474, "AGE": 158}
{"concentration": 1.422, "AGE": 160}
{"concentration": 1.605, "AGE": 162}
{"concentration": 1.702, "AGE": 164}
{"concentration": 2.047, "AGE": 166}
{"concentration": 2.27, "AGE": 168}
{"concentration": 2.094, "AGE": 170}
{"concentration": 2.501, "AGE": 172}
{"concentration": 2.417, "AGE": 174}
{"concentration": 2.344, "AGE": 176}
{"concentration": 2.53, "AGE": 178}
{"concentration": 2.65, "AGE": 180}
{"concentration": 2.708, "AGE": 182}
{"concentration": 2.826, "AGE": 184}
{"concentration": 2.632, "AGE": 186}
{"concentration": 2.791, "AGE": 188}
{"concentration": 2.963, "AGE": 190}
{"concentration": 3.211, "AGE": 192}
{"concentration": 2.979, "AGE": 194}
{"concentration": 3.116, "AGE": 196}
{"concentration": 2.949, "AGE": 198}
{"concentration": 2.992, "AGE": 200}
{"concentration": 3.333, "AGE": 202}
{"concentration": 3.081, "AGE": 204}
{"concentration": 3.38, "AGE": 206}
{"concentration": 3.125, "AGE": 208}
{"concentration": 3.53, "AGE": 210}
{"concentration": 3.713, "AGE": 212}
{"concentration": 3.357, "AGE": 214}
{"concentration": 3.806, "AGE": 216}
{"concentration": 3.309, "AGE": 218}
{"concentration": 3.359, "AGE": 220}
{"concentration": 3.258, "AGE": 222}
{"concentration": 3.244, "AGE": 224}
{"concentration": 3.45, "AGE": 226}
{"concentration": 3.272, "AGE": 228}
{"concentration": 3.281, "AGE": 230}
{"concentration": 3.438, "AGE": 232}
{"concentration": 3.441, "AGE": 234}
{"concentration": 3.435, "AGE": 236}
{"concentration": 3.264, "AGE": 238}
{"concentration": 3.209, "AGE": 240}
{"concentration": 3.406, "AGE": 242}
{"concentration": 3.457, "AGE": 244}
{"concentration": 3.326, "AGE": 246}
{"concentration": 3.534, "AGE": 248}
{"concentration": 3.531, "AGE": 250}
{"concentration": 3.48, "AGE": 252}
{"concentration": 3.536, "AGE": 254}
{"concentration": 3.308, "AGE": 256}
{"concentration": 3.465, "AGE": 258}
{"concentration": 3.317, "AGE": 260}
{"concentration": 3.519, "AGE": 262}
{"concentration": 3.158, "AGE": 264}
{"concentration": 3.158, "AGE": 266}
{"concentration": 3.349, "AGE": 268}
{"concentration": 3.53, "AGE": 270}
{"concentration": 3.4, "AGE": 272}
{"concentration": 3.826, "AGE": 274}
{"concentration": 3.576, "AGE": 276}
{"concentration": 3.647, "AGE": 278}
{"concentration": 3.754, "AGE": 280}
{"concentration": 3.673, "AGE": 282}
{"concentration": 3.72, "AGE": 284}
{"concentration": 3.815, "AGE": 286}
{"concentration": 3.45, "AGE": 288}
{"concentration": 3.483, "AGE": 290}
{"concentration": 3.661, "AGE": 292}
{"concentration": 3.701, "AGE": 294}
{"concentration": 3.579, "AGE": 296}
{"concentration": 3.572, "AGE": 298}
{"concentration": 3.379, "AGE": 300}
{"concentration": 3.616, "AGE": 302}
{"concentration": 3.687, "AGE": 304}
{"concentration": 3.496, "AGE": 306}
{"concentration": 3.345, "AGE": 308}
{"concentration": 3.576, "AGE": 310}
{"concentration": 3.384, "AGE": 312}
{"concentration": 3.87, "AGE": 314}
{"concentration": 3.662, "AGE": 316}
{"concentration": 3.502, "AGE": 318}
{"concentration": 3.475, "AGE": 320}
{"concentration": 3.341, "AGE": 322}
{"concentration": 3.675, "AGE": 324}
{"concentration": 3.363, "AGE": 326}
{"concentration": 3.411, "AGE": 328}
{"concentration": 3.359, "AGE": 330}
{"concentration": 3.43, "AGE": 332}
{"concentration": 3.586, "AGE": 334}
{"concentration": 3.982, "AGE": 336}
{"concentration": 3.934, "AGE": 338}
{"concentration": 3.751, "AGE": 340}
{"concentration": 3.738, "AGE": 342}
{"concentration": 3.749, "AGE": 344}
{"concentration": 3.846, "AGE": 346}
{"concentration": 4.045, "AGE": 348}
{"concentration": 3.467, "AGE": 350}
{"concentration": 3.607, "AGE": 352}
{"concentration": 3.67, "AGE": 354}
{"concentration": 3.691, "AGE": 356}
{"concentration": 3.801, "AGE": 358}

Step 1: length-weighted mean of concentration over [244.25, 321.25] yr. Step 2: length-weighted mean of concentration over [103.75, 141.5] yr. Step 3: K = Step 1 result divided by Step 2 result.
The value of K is 1.88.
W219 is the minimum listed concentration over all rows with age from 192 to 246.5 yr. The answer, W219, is 2.949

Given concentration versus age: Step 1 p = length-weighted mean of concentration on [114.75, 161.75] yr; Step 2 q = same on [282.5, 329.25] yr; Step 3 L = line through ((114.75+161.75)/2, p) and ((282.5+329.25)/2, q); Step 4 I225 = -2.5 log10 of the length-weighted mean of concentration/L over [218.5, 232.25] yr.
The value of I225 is -0.23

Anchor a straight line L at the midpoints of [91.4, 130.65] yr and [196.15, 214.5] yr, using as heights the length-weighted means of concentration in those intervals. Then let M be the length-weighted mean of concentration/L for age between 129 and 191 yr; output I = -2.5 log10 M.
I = 0.26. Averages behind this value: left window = 1.84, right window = 3.26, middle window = 2.04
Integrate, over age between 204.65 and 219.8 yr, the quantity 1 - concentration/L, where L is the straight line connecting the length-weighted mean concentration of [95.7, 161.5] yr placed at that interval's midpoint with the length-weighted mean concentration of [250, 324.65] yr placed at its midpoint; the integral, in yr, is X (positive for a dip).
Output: -4.22 yr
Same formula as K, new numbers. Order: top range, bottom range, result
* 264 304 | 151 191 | 1.66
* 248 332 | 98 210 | 1.62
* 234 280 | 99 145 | 1.83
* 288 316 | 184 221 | 1.12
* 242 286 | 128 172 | 1.96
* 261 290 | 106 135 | 1.90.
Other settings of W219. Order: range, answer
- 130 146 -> 1.658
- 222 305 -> 3.158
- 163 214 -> 1.702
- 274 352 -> 3.341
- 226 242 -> 3.209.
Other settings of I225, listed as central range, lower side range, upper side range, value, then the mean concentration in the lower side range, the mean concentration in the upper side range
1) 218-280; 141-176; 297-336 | -0.23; 1.77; 3.52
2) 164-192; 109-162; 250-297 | -0.10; 1.75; 3.53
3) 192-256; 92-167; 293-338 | -0.24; 1.77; 3.55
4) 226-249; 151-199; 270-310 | -0.13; 2.31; 3.6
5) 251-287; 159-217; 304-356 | -0.08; 2.76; 3.61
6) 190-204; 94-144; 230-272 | -0.12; 1.87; 3.39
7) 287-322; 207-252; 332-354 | 0.02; 3.4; 3.75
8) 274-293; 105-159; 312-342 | -0.15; 1.76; 3.59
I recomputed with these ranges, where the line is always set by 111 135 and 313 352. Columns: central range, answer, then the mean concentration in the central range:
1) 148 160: 0.461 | 1.4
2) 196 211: -0.239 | 3.19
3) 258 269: -0.086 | 3.32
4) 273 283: -0.162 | 3.7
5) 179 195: -0.173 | 2.84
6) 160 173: 0.137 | 1.99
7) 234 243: -0.171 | 3.34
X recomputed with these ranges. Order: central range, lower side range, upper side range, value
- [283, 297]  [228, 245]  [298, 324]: -0.58 yr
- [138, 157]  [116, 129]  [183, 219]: 5.47 yr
